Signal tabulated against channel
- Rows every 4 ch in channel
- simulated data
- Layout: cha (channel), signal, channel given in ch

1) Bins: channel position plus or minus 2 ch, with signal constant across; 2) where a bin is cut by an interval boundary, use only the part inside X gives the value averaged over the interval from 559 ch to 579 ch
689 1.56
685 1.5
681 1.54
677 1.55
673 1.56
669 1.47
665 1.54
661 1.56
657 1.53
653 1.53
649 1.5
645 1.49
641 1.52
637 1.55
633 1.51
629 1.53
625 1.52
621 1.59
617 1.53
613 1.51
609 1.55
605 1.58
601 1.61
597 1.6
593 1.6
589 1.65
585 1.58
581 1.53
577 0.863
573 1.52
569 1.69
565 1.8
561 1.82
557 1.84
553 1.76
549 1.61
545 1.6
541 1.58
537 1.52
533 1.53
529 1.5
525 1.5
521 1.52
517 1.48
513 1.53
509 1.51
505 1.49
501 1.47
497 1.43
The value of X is 1.54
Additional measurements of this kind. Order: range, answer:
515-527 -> 1.5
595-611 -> 1.59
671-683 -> 1.55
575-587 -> 1.32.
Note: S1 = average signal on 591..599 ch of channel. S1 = 1.6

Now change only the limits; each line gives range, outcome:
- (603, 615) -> 1.55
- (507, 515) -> 1.52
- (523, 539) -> 1.51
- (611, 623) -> 1.54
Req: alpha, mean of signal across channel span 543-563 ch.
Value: 1.73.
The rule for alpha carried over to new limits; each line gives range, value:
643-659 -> 1.51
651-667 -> 1.54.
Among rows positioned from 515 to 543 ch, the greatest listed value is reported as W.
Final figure 1.58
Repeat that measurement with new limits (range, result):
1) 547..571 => 1.84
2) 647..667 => 1.56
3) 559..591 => 1.82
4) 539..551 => 1.61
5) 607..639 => 1.59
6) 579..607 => 1.65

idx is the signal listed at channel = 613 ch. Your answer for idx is 1.51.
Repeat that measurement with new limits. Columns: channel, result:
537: 1.52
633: 1.51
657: 1.53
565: 1.8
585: 1.58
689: 1.56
